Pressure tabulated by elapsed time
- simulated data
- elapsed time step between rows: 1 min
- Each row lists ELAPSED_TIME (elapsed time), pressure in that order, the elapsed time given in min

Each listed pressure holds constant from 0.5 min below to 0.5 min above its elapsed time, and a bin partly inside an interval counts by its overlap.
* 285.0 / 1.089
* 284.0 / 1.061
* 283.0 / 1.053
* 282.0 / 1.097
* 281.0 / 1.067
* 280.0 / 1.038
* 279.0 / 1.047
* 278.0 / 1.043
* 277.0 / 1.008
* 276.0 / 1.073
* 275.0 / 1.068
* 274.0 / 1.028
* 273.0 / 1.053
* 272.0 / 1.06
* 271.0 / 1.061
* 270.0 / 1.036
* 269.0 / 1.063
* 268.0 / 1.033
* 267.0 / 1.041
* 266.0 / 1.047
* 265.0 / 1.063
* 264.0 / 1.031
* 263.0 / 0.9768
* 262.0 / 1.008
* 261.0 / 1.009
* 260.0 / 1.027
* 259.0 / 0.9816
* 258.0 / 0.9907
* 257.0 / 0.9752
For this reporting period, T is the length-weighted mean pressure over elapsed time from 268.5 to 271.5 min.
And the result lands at 1.05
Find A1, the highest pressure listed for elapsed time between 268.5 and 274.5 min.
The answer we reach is 1.063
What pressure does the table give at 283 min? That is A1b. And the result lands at 1.053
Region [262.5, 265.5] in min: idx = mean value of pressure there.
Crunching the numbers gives 1.02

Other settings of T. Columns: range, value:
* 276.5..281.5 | 1.04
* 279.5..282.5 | 1.07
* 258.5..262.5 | 1.01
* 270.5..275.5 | 1.05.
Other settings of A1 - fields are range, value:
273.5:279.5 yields 1.073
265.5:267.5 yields 1.047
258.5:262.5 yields 1.027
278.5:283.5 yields 1.097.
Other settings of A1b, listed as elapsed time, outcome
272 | 1.06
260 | 1.027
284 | 1.061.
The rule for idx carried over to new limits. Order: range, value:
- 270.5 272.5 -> 1.06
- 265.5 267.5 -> 1.04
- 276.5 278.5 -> 1.03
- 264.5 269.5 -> 1.05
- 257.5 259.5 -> 0.986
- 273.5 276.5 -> 1.06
